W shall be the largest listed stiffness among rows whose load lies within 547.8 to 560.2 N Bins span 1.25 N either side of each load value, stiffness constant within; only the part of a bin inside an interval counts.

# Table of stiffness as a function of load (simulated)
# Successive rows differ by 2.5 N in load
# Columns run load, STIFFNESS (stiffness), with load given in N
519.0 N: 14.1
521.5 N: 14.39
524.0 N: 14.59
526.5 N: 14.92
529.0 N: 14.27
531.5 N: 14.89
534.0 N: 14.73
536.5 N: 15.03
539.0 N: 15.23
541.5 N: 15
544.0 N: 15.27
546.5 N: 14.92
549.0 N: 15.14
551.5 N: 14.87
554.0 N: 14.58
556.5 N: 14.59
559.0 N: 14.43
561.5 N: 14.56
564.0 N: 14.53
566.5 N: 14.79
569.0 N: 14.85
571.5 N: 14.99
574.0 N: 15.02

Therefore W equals 15.14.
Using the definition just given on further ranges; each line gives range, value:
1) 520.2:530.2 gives 14.92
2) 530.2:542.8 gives 15.23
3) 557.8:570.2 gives 14.85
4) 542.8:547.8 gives 15.27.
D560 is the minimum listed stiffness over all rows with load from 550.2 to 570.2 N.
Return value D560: 14.43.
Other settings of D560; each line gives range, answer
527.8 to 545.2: 14.27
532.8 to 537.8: 14.73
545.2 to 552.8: 14.87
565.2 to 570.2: 14.79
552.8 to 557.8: 14.58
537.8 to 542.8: 15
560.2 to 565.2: 14.53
